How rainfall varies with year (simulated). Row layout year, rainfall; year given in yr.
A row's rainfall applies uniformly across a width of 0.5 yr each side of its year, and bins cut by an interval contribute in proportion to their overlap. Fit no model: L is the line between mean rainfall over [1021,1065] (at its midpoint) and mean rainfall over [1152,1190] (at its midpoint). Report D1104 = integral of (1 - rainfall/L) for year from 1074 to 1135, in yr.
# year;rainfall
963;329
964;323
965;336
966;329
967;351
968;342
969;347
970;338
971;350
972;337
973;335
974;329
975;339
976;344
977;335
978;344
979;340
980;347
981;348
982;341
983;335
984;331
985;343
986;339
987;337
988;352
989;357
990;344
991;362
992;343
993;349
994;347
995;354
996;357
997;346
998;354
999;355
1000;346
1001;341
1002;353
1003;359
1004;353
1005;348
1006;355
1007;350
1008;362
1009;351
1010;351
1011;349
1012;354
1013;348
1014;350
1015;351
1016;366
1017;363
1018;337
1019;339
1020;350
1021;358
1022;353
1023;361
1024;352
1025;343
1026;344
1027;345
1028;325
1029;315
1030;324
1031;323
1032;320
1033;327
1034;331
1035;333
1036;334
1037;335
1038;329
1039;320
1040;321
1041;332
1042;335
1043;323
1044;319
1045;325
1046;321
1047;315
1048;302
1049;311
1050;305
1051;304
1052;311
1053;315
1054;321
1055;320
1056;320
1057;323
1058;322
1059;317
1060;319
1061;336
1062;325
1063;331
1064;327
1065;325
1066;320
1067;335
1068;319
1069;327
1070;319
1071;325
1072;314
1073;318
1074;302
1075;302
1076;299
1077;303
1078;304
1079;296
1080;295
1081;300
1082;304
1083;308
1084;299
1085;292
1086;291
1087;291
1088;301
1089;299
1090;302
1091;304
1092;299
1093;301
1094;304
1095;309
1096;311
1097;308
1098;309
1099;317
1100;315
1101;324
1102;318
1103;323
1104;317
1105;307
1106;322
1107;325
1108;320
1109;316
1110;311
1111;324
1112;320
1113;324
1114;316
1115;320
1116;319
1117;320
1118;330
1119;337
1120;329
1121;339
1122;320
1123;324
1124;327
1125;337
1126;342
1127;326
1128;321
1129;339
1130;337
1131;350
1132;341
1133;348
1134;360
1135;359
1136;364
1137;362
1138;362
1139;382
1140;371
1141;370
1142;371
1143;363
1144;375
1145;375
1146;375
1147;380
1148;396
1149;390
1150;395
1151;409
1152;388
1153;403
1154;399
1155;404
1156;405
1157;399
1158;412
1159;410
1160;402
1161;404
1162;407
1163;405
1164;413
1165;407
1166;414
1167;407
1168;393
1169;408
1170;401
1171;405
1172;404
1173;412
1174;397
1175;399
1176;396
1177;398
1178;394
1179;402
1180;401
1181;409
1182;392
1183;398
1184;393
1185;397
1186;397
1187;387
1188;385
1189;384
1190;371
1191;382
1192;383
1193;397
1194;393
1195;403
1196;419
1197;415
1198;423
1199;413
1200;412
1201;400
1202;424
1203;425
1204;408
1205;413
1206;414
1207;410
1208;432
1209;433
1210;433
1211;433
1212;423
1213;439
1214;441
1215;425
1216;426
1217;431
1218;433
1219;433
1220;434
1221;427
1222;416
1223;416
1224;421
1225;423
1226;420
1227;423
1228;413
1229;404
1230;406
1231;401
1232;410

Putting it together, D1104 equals 7.6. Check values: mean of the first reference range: 326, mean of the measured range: 317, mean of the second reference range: 401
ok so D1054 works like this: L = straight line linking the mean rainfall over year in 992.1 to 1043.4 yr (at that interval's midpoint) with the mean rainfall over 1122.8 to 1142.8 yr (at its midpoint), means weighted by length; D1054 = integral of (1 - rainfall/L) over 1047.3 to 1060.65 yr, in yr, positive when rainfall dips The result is 1.2 yr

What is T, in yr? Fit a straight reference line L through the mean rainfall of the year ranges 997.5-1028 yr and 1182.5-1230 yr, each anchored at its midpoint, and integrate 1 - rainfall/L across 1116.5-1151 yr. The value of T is 3.2 yr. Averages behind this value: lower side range 351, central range 354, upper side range 413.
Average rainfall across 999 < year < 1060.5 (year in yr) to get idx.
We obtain 335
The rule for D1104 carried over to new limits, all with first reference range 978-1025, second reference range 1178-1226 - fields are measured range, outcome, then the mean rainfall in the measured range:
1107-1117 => 1.68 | 319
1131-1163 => 0.96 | 383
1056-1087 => 4.86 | 313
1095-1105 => 1.71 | 315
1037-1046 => 0.90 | 326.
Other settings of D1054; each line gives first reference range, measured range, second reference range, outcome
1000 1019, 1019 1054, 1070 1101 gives 0.7 yr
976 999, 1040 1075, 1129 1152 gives 3.6 yr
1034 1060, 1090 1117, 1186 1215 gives 3.0 yr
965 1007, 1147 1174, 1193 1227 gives 0.1 yr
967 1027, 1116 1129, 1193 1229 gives 2.0 yr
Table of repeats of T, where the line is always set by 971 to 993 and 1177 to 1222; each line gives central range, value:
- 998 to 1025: 0.0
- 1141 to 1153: 0.3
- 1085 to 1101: 3.1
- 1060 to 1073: 1.6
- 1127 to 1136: 1.0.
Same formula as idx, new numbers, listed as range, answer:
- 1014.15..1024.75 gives 353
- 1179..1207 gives 402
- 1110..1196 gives 375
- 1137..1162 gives 389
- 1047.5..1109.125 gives 312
